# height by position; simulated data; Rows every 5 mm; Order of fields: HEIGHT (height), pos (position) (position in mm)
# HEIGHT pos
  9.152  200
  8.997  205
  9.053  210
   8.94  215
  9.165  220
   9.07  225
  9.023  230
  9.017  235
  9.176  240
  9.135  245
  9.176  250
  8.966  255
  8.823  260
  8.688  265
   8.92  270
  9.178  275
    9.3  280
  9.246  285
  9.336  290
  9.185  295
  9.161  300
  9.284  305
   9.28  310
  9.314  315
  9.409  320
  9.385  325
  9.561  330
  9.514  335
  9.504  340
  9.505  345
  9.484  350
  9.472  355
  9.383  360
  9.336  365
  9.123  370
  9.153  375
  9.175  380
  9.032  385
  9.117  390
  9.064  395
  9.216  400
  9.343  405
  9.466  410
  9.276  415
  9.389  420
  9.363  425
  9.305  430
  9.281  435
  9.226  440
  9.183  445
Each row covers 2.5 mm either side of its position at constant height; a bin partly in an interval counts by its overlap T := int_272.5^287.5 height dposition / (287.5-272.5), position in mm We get 9.24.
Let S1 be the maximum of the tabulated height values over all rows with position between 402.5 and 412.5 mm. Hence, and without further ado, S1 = 9.466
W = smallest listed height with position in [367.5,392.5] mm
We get 9.032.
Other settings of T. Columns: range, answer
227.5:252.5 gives 9.11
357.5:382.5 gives 9.23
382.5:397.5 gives 9.07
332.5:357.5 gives 9.5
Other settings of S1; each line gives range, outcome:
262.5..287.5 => 9.3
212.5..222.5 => 9.165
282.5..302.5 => 9.336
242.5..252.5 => 9.176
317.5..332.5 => 9.561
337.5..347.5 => 9.505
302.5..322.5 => 9.409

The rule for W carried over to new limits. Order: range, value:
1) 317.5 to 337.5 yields 9.385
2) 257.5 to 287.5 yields 8.688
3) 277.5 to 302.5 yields 9.161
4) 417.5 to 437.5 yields 9.281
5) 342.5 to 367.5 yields 9.336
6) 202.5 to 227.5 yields 8.94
